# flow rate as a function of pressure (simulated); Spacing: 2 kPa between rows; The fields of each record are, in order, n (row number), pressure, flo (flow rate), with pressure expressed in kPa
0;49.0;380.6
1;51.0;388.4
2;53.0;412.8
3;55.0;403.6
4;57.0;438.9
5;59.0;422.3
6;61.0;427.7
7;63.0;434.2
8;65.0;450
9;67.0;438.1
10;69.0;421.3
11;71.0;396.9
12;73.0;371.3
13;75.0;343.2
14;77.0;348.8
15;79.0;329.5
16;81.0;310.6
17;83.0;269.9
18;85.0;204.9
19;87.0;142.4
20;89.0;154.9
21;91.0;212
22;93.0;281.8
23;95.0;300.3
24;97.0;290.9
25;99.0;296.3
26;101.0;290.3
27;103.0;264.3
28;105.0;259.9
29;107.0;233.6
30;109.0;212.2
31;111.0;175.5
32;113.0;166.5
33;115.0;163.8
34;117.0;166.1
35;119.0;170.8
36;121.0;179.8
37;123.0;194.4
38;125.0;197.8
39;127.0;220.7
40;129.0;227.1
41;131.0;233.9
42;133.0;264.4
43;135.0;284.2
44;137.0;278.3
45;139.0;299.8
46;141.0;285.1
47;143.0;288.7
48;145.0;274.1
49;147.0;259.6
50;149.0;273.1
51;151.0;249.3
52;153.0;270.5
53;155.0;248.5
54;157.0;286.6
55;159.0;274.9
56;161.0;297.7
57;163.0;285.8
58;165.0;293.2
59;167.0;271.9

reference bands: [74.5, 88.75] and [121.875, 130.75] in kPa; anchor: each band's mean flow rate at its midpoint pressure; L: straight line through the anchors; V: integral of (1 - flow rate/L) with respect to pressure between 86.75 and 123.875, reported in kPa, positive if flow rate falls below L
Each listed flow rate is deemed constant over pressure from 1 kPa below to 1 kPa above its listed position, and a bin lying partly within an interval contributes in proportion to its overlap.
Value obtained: 3.0 kPa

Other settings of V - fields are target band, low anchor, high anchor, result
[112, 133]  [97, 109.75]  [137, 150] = 5.9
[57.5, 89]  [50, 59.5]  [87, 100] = -0.9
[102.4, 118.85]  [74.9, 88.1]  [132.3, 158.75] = 4.3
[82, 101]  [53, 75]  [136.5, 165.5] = 6.6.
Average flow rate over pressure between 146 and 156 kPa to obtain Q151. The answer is 260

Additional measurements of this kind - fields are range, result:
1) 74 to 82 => 333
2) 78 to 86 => 279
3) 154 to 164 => 279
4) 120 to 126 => 191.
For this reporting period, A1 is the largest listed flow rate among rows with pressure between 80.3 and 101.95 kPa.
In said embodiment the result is 310.6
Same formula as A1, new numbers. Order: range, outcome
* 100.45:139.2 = 299.8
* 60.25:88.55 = 450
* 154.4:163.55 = 297.7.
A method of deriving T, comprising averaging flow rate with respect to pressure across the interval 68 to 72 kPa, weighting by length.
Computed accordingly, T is 409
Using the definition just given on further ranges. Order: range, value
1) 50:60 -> 413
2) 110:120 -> 169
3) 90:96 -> 265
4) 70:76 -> 370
